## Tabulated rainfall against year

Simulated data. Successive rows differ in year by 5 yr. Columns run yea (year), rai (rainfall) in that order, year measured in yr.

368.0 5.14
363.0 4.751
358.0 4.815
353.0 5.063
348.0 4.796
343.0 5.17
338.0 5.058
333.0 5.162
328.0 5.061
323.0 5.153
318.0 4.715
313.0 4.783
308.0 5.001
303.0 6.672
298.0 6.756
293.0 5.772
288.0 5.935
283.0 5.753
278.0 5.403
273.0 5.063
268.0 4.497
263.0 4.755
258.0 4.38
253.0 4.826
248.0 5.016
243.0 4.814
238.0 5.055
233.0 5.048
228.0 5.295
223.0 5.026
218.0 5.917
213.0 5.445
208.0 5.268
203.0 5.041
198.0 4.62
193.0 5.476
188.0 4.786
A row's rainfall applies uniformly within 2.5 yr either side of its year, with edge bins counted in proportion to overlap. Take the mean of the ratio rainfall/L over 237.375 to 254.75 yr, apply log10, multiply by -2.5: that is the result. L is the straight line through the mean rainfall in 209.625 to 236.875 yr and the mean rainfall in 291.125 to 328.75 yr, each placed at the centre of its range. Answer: 0.10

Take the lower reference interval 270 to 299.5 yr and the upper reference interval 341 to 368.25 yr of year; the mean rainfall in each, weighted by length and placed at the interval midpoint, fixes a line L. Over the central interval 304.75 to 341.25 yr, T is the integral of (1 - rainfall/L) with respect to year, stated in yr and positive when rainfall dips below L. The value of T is 1.8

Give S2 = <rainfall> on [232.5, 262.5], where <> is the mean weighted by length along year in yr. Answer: 4.84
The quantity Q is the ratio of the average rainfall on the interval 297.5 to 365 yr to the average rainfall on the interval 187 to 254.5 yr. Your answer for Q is 1.0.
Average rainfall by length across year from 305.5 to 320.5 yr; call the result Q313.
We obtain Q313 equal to 4.83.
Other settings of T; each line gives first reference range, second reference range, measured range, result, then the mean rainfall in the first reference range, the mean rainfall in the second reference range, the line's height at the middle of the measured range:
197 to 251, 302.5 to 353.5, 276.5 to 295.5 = -2.3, 5.15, 5.09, 5.12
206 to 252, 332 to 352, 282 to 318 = -4.5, 5.2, 5.04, 5.1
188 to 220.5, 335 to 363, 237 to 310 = -3.0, 5.26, 4.96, 5.12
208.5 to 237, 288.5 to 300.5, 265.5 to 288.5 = 2.8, 5.33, 6.21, 5.99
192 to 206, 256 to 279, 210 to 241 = -2.3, 5.01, 4.79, 4.92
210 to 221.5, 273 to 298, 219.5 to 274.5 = 7.4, 5.61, 5.75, 5.67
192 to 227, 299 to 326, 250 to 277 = 2.8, 5.25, 5.34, 5.3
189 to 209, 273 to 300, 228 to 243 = 0.9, 5.07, 5.83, 5.38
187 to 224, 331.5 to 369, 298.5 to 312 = -2.1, 5.22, 4.98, 5.06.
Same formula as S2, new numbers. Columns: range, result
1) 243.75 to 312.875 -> 5.34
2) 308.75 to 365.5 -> 4.96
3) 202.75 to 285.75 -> 5.1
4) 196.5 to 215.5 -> 5.12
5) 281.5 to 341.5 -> 5.48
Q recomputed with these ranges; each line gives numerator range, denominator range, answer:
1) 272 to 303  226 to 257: 1.18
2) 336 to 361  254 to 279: 1.04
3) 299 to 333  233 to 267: 1.10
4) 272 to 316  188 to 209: 1.13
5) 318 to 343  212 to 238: 0.96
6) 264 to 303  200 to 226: 1.06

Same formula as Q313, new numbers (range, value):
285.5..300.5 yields 6.15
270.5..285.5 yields 5.41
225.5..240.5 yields 5.13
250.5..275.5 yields 4.7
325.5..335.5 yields 5.11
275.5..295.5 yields 5.72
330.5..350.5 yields 5.05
